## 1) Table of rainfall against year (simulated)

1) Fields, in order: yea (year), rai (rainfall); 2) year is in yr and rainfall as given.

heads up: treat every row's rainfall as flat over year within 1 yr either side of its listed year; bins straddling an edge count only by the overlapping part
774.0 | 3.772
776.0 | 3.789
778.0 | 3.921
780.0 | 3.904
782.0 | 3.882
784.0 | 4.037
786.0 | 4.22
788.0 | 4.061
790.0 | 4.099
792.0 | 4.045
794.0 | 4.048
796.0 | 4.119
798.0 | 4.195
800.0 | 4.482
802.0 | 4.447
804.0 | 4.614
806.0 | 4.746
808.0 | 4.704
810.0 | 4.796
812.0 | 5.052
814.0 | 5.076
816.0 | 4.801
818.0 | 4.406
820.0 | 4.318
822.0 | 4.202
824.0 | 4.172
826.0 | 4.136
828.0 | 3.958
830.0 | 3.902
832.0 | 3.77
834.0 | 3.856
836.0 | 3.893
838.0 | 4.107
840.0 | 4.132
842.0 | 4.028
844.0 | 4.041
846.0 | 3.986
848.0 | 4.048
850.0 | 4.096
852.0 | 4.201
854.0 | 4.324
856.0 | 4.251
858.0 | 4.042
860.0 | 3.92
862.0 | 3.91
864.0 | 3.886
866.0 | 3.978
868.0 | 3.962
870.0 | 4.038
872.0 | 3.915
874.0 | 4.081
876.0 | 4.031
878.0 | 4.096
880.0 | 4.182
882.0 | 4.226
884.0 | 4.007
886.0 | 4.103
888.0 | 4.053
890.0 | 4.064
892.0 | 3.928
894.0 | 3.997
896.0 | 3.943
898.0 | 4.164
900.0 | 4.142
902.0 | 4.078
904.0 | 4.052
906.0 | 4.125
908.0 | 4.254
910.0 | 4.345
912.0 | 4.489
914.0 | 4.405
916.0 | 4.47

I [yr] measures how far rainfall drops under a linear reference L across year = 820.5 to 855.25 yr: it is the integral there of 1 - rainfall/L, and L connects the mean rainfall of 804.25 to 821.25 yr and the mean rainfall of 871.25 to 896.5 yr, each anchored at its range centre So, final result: 3.3 yr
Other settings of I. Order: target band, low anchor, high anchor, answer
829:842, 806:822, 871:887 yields 1.58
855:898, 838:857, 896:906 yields 0.78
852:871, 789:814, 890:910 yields 0.88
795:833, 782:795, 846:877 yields -3.32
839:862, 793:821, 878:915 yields 1.40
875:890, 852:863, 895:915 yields 0.20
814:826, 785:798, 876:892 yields -0.93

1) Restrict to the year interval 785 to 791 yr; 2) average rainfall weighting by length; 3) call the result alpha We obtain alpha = 4.13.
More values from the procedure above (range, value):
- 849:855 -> 4.21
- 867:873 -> 3.97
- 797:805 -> 4.43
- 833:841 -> 4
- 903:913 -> 4.25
